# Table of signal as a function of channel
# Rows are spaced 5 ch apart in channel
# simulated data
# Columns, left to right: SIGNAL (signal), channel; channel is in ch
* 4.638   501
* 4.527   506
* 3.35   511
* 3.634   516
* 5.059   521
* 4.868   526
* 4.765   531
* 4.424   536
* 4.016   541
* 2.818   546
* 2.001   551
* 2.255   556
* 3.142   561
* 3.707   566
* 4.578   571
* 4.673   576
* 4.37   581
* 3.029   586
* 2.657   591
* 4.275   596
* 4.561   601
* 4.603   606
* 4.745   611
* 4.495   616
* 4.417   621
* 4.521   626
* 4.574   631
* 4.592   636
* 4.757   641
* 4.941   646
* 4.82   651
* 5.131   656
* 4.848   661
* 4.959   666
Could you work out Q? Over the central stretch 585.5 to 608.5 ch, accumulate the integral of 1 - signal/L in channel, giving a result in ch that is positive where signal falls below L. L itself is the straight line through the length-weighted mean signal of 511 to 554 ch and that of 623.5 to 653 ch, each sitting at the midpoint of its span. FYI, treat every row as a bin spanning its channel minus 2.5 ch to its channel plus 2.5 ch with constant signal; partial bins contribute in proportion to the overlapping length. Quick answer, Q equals 2.6 ch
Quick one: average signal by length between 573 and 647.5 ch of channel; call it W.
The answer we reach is 4.34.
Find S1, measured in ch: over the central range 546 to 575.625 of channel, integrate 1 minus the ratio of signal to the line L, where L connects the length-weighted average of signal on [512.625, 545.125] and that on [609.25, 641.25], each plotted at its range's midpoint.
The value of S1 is 8.1 ch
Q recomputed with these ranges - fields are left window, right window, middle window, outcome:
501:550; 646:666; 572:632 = 4.68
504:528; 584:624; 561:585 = 0.25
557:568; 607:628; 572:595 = -0.41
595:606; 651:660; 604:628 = 0.35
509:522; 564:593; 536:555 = 3.94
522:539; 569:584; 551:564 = 5.60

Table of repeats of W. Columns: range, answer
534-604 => 3.61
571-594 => 3.79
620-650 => 4.65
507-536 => 4.35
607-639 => 4.56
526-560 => 3.48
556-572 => 3.49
